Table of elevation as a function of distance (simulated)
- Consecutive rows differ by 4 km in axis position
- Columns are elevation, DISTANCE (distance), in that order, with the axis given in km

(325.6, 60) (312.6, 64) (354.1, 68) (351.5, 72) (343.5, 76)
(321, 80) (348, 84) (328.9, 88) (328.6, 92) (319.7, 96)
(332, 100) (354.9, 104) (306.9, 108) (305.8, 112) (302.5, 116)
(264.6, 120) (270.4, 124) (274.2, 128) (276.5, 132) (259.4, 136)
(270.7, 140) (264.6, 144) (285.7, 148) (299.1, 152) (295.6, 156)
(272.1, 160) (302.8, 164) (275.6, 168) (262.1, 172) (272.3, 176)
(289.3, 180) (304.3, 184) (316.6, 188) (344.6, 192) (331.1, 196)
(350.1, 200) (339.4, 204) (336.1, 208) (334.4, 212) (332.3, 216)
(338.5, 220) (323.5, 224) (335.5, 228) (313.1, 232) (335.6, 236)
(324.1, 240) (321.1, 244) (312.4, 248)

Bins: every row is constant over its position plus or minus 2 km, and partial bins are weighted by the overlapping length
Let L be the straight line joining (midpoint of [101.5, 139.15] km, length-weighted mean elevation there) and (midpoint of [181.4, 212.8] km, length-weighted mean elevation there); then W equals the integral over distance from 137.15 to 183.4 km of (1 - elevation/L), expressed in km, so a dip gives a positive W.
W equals 4.5 km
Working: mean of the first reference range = 291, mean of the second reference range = 331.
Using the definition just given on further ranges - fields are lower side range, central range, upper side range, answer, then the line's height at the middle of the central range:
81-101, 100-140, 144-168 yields 2.61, 312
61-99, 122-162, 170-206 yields 5.55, 321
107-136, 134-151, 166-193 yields 0.89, 287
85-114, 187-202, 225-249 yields -0.56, 325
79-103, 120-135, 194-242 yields 2.72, 332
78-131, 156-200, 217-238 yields 3.12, 322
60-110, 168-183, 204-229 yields 2.56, 334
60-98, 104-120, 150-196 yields 0.71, 320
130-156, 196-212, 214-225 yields -0.93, 321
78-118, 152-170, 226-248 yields 2.04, 325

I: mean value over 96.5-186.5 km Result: 289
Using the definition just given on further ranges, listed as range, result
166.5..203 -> 306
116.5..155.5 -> 276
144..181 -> 283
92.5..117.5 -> 321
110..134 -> 282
